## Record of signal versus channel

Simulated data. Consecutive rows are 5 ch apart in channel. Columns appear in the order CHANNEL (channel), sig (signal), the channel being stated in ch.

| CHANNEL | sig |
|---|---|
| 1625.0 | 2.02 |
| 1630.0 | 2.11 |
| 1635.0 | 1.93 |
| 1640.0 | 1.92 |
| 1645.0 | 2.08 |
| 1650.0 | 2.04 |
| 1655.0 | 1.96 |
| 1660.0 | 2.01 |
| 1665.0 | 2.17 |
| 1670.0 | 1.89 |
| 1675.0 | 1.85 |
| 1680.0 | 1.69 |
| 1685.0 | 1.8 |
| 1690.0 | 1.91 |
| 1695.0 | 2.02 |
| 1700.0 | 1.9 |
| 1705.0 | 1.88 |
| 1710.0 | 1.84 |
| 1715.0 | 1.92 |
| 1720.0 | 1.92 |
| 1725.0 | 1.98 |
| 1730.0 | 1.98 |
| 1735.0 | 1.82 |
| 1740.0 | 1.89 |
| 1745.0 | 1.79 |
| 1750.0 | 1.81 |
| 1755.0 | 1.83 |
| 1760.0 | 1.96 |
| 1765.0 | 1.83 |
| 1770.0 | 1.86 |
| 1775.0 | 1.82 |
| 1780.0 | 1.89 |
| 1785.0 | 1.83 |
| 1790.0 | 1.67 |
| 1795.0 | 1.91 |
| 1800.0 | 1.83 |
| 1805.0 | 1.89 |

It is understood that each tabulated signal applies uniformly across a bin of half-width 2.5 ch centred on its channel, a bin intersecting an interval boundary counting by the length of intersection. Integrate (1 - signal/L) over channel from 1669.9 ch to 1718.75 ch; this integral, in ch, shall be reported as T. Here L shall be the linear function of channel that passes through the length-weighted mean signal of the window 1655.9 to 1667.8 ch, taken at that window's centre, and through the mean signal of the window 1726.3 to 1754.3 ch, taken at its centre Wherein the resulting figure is 2.7 ch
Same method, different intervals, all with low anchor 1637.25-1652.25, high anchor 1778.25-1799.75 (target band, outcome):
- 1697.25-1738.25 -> 0.23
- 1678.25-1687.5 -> 1.00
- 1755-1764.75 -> -0.19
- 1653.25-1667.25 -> -0.41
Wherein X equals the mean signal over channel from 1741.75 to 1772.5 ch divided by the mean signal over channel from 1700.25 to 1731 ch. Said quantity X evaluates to 0.96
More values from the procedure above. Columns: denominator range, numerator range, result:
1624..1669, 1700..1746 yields 0.94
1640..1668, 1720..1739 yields 0.94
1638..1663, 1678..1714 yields 0.93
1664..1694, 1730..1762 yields 0.99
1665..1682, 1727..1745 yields 1.01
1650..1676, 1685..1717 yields 0.96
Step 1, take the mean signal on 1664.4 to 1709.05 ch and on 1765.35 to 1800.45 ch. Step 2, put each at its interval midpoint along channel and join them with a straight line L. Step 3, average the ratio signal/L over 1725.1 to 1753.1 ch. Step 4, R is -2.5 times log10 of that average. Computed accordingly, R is -0.01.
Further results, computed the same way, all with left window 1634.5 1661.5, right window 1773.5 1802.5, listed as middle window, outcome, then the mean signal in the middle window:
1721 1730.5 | -0.040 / 1.97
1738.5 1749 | 0.028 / 1.83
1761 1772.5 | -0.005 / 1.86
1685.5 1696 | 0.009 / 1.93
